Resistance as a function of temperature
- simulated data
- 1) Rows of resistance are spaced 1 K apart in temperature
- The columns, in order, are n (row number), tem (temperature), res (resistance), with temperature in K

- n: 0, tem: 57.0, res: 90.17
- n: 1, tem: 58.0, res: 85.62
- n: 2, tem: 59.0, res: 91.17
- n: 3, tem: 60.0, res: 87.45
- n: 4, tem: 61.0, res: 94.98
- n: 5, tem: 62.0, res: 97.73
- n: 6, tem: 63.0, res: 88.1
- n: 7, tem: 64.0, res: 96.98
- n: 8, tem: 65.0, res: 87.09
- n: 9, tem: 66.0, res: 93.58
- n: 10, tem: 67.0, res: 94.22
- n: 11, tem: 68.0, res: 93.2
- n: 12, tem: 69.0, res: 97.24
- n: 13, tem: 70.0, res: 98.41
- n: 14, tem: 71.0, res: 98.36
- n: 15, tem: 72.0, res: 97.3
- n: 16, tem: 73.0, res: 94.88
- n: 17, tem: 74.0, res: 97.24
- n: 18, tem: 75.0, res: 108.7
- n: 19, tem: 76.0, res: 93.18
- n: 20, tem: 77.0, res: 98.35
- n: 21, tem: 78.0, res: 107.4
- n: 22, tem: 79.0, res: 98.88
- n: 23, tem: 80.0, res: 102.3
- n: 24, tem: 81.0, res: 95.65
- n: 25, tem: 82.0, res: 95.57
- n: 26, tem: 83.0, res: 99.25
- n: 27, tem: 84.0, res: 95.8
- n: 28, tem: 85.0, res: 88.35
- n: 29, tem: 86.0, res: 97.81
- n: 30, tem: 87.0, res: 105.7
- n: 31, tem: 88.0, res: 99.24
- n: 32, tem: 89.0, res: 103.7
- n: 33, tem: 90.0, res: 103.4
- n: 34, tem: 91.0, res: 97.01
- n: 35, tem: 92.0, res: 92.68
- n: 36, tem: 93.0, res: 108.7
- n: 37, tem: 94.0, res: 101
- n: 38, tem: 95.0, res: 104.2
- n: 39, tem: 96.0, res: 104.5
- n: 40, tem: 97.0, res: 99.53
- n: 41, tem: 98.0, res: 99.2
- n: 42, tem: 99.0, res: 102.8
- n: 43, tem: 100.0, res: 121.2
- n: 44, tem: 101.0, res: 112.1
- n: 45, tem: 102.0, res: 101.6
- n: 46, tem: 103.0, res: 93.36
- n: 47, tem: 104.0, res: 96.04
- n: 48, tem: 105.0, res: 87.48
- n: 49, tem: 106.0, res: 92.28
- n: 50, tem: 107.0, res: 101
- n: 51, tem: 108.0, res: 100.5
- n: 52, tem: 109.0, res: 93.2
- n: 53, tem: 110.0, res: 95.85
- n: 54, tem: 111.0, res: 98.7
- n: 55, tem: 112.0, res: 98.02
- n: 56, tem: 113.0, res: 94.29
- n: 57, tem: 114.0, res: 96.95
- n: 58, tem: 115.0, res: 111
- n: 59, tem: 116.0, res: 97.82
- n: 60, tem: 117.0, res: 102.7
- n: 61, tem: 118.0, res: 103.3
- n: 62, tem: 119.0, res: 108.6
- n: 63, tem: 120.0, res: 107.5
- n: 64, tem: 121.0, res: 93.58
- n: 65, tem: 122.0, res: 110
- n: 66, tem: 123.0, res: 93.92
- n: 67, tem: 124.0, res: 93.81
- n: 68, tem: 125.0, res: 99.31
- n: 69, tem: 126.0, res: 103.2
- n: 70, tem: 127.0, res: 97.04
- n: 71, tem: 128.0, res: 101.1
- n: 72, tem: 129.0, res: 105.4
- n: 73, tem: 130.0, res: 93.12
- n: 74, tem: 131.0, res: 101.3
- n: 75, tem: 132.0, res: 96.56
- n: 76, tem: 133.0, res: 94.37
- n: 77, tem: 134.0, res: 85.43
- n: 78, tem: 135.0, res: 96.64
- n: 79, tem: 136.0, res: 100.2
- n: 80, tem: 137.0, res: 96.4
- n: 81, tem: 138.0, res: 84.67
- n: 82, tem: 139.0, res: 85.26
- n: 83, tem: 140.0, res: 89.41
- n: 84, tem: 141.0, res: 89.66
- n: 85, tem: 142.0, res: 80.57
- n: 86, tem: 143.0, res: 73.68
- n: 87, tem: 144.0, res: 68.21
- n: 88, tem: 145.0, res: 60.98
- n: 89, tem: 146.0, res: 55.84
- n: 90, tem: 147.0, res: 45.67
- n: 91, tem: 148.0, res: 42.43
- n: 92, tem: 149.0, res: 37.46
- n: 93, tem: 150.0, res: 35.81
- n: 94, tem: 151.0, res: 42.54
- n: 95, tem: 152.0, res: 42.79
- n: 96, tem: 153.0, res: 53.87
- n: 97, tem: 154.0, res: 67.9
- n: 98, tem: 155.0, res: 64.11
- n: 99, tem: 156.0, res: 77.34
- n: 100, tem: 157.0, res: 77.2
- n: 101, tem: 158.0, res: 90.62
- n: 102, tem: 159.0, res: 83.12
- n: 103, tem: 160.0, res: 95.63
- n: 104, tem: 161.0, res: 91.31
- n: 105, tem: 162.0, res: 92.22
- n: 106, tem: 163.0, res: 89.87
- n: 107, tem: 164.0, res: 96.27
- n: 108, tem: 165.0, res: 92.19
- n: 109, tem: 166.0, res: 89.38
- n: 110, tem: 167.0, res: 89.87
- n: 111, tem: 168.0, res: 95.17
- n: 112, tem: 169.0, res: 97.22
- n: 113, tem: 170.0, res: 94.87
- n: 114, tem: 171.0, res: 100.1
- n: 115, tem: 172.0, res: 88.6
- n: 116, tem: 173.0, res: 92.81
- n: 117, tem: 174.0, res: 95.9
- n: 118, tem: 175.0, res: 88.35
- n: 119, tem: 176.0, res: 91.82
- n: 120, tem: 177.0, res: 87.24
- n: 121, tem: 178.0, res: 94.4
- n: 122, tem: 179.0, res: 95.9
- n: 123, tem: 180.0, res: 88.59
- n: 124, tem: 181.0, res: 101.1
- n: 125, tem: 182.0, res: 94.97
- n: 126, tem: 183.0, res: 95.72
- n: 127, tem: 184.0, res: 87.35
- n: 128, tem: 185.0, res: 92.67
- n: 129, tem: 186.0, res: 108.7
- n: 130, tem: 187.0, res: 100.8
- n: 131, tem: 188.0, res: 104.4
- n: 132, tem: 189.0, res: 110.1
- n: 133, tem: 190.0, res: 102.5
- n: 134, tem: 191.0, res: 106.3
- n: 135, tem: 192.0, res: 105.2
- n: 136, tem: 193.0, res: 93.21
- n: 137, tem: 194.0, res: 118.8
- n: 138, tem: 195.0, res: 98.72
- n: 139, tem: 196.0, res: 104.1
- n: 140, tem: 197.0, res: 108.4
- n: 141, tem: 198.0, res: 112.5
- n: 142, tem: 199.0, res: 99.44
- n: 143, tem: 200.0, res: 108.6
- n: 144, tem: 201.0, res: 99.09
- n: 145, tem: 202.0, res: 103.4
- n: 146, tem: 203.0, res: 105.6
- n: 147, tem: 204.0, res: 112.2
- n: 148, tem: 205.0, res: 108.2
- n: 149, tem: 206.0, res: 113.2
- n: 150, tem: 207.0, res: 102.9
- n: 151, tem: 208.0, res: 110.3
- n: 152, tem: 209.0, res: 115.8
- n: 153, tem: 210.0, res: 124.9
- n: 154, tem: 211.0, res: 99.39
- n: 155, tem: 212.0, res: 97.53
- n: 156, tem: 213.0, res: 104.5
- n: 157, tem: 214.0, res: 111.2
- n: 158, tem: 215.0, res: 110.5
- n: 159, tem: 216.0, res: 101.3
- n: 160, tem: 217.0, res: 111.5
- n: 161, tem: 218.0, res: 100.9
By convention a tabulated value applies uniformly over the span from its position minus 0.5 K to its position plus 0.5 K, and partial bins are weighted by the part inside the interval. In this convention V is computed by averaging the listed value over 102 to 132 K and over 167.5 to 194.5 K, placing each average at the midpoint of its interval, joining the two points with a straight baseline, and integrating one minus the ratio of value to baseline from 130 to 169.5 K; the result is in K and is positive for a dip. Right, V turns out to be 8.0 K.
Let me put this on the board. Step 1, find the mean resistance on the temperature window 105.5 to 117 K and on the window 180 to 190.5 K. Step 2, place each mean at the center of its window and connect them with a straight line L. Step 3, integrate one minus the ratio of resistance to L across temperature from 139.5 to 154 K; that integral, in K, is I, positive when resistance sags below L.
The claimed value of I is 5.9 K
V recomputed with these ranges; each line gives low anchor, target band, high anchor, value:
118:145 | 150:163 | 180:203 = 3.3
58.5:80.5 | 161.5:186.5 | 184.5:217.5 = 2.5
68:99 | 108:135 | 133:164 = -4.7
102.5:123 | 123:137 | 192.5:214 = 0.4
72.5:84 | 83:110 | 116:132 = -0.1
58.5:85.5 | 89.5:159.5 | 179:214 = 7.1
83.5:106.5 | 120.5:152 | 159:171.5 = 4.8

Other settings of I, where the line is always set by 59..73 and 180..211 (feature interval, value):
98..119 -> -0.6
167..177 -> 0.9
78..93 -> -0.5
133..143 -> 1.1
